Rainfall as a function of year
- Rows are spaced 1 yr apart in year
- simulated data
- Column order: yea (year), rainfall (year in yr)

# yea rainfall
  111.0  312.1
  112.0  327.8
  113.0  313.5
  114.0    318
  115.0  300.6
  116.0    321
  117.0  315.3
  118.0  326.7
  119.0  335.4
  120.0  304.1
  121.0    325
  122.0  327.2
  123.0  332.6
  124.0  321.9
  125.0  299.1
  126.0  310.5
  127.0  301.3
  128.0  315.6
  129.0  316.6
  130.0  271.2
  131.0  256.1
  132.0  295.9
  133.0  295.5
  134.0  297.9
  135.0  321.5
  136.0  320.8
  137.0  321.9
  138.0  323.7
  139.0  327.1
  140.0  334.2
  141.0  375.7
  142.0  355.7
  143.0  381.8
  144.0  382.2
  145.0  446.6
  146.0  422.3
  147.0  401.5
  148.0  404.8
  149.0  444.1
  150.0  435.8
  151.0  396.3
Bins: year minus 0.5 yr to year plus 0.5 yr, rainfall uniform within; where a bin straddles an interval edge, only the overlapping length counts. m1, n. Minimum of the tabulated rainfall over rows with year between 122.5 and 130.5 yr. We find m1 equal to 271.2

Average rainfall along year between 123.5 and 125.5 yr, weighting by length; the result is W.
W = 310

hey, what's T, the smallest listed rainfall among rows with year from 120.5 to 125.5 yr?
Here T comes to 299.1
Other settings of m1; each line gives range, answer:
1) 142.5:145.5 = 381.8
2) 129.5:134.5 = 256.1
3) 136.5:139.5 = 321.9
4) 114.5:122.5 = 300.6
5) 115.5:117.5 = 315.3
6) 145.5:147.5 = 401.5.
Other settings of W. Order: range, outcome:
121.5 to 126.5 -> 318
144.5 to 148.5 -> 419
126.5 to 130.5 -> 301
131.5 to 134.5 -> 296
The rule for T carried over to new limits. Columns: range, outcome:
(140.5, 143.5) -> 355.7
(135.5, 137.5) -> 320.8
